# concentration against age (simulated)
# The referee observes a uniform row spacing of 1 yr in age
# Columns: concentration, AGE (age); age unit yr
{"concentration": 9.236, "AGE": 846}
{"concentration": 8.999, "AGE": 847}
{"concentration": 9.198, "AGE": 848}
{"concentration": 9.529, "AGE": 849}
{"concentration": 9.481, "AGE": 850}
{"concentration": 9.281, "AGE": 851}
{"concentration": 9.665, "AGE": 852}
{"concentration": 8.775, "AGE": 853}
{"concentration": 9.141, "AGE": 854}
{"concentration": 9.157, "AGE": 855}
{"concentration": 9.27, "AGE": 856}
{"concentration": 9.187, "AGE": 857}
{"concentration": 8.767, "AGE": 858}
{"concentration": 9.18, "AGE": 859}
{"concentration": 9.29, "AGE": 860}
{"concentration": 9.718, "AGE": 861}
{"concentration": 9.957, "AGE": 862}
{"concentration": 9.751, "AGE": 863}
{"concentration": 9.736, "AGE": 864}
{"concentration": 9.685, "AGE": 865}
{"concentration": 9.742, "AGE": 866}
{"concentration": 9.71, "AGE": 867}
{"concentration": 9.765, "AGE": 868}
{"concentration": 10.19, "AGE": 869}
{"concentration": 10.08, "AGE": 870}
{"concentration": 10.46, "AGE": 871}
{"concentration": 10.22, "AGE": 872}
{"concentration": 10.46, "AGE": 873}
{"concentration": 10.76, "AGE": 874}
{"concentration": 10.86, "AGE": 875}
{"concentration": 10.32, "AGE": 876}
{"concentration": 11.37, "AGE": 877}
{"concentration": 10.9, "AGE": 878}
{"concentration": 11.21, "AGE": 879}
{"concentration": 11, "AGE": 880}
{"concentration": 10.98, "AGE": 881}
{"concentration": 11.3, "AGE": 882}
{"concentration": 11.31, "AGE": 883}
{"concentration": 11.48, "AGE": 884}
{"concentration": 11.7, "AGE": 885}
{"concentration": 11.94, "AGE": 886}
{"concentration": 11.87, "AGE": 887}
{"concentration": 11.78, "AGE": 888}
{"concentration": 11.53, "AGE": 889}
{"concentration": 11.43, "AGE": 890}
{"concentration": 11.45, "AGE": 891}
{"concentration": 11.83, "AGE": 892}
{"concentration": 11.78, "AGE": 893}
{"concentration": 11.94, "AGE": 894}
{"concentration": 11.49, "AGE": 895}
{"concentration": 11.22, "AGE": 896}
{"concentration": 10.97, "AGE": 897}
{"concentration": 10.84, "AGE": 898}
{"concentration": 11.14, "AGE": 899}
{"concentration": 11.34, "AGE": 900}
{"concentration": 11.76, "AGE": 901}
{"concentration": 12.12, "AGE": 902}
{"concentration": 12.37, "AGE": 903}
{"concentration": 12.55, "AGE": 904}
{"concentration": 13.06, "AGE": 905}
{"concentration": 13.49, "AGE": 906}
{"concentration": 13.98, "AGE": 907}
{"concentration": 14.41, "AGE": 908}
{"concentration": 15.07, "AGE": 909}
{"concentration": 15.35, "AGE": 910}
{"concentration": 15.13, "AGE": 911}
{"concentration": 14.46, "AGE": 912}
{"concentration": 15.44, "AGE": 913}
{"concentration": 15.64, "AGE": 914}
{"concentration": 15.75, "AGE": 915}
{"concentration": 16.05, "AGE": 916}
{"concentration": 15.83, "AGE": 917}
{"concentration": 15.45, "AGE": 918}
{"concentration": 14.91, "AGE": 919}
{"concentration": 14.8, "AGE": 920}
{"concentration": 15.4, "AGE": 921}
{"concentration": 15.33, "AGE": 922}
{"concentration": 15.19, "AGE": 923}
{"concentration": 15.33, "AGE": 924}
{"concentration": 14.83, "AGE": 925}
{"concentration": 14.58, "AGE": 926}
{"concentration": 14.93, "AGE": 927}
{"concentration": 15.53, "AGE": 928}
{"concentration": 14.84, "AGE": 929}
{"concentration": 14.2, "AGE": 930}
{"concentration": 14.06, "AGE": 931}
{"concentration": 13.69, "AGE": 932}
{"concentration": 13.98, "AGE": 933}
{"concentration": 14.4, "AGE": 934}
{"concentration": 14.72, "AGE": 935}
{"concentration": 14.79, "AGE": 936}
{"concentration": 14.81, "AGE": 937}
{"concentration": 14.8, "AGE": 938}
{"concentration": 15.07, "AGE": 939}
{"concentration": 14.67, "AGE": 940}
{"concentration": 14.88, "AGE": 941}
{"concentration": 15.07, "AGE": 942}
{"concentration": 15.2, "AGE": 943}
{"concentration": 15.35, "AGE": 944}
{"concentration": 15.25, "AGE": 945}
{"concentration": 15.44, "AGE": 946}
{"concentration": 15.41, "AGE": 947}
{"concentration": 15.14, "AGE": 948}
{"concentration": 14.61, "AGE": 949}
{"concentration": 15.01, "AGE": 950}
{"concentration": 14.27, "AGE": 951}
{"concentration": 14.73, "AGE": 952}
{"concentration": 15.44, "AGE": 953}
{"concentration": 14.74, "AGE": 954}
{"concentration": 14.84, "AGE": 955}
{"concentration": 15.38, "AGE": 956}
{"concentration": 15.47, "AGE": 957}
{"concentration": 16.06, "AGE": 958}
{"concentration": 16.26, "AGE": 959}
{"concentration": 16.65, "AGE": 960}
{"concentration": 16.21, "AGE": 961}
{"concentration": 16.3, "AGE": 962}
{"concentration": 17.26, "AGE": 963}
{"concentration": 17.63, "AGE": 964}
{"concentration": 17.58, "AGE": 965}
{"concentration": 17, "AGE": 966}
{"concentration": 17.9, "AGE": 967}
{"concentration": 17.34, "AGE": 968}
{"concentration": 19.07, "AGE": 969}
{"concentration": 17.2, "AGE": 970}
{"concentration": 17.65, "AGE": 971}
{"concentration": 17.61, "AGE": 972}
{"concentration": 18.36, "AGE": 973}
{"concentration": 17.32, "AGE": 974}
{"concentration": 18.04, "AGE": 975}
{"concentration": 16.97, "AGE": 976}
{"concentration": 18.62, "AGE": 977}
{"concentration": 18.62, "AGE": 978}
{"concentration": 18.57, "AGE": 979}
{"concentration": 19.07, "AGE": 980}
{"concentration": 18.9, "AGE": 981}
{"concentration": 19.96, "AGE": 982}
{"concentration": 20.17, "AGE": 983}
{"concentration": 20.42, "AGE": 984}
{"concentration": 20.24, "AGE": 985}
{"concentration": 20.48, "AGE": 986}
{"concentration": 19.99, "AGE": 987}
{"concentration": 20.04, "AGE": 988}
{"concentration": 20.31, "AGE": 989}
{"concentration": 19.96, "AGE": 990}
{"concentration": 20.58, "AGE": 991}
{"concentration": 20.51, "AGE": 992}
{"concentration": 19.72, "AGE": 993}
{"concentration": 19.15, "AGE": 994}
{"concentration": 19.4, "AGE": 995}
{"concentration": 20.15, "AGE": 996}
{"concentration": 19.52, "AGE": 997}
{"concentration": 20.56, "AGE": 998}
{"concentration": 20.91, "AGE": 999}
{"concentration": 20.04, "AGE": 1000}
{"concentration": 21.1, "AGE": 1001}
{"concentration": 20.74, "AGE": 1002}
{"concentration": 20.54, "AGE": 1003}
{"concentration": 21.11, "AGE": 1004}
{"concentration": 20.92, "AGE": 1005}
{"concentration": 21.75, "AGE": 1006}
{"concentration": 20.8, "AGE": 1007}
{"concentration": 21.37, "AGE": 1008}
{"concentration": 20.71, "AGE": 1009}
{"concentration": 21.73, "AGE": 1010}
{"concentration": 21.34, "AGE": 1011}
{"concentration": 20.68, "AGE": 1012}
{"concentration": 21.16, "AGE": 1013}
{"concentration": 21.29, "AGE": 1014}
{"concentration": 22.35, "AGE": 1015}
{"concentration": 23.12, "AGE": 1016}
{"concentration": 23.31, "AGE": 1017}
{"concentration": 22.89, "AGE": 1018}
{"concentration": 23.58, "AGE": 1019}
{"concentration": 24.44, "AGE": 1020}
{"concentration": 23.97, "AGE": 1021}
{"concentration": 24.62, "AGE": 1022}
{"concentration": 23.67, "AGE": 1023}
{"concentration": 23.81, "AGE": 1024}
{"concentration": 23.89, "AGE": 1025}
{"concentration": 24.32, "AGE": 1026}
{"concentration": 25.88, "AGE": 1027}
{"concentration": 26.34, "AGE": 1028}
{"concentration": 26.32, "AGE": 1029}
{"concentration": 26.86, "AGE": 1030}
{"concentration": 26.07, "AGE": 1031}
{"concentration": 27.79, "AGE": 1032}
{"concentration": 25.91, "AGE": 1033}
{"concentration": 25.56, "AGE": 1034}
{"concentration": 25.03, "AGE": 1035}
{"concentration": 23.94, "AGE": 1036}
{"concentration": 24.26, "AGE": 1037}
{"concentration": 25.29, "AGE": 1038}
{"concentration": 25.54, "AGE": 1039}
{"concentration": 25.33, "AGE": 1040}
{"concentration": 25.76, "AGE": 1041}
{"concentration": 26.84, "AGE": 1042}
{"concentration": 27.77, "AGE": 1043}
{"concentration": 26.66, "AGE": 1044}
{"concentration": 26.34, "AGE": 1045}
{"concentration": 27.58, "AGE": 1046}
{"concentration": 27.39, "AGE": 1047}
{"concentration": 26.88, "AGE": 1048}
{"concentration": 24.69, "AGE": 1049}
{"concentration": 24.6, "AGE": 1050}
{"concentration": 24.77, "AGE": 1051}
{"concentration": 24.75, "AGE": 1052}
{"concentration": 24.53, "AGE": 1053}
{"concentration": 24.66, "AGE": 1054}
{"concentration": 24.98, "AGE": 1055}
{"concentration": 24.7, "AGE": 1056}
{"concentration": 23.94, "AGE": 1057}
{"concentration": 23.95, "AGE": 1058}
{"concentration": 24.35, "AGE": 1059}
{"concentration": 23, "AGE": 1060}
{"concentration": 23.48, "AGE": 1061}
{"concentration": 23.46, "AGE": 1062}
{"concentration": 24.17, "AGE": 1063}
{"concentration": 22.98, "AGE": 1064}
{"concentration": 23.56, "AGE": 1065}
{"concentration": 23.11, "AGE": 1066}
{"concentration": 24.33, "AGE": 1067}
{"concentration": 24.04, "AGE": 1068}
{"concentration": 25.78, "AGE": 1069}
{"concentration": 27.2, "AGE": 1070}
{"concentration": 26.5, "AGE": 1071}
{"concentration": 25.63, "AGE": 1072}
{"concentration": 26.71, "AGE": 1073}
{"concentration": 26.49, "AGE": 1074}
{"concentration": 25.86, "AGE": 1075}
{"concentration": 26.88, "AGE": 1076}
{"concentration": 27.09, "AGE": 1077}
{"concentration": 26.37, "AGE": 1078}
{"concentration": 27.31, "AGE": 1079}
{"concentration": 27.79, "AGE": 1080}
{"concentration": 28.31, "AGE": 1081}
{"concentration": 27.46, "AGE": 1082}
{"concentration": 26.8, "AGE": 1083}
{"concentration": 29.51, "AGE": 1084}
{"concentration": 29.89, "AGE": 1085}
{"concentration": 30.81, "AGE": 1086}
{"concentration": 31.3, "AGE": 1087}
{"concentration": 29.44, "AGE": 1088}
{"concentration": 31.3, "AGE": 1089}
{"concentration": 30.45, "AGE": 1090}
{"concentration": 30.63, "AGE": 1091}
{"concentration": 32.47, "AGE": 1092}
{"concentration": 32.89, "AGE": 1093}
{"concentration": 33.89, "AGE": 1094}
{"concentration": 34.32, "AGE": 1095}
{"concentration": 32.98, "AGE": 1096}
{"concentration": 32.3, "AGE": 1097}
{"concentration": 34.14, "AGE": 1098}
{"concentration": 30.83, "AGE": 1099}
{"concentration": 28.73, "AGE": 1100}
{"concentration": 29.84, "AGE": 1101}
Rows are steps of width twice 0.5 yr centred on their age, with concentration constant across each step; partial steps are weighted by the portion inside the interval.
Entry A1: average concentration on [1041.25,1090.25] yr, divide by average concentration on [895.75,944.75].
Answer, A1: 1.84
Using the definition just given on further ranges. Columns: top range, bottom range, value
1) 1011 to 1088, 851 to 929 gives 2.11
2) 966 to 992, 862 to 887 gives 1.78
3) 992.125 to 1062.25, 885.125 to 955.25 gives 1.69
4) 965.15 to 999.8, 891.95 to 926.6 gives 1.39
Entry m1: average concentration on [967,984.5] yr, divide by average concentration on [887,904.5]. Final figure 1.6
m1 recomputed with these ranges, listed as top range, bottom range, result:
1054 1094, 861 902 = 2.46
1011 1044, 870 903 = 2.18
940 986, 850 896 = 1.61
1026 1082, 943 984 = 1.52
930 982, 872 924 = 1.27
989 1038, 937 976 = 1.40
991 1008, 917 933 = 1.38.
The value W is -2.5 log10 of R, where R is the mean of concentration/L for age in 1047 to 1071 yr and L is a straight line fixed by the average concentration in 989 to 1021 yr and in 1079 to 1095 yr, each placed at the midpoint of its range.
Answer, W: 0.108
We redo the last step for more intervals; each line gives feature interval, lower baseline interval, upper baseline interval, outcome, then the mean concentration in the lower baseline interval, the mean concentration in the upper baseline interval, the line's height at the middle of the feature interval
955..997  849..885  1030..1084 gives 0.04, 10.1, 25.6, 19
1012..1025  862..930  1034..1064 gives -0.02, 12.5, 25.1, 22.6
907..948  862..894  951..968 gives -0.07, 10.9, 16.2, 14.1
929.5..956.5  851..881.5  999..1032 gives 0.12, 9.97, 22.9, 16.6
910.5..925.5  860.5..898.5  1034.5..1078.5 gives -0.10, 10.9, 25.3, 14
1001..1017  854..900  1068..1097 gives 0.05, 10.6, 29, 22.4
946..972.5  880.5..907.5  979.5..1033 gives 0.09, 11.8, 21.9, 17.7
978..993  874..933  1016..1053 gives 0.05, 13.1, 25.3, 20.7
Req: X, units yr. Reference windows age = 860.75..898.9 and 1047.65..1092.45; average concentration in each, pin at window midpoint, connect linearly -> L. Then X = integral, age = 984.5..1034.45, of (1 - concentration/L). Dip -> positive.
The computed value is -1.7 yr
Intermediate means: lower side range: 10.9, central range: 22.2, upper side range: 26.4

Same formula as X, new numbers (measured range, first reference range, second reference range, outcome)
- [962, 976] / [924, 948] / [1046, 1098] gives 0.2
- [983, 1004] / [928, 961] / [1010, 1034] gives 0.5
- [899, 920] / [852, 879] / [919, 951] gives -1.7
